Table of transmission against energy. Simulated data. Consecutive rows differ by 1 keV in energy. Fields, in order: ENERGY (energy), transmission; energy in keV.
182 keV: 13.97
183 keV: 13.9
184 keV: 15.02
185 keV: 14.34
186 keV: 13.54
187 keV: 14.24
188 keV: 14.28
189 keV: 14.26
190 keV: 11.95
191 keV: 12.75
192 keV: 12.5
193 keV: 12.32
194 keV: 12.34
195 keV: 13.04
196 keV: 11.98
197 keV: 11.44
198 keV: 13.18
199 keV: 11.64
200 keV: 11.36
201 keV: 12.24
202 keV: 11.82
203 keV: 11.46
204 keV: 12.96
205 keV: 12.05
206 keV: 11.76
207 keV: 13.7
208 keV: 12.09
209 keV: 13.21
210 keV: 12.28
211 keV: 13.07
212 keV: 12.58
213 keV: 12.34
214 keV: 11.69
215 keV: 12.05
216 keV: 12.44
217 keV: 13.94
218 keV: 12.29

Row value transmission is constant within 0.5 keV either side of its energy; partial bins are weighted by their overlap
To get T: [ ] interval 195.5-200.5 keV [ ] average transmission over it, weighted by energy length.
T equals 11.9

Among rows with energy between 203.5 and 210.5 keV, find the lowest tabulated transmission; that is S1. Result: 11.76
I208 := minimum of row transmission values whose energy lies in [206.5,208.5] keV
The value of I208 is 12.09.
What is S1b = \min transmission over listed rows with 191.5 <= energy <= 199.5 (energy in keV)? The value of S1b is 11.44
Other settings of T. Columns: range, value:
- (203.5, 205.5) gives 12.5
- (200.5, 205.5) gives 12.1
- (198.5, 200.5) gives 11.5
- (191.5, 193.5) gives 12.4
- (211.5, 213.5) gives 12.5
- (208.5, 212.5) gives 12.8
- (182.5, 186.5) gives 14.2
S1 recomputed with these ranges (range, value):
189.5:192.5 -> 11.95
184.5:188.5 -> 13.54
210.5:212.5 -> 12.58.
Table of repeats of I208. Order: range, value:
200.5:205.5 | 11.46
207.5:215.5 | 11.69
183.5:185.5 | 14.34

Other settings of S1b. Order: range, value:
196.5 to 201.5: 11.36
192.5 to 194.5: 12.32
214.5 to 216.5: 12.05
